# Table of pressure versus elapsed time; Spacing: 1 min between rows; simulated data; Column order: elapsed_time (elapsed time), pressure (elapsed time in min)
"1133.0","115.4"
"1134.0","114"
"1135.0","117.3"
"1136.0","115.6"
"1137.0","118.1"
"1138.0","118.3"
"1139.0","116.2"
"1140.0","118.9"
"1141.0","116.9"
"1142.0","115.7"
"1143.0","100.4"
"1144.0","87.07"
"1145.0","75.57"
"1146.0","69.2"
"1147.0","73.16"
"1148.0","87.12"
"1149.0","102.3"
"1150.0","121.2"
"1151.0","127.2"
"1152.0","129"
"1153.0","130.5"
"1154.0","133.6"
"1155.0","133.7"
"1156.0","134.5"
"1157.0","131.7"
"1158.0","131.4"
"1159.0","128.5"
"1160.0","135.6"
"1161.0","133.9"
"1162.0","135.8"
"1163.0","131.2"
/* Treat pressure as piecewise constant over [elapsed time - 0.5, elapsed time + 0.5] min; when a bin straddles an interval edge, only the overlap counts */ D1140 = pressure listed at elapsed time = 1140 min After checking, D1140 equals 118.9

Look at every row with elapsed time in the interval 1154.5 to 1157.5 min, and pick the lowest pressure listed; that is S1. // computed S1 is 131.7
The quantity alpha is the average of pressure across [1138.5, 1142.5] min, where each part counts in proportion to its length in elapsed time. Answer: 117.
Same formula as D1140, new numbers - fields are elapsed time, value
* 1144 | 87.07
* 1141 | 116.9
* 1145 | 75.57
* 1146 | 69.2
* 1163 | 131.2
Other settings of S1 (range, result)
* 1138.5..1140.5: 116.2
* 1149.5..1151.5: 121.2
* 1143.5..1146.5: 69.2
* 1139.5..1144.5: 87.07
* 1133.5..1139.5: 114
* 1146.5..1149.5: 73.16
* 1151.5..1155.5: 129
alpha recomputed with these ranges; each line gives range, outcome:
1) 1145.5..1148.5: 76.5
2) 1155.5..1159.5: 132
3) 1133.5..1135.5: 116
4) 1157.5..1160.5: 132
